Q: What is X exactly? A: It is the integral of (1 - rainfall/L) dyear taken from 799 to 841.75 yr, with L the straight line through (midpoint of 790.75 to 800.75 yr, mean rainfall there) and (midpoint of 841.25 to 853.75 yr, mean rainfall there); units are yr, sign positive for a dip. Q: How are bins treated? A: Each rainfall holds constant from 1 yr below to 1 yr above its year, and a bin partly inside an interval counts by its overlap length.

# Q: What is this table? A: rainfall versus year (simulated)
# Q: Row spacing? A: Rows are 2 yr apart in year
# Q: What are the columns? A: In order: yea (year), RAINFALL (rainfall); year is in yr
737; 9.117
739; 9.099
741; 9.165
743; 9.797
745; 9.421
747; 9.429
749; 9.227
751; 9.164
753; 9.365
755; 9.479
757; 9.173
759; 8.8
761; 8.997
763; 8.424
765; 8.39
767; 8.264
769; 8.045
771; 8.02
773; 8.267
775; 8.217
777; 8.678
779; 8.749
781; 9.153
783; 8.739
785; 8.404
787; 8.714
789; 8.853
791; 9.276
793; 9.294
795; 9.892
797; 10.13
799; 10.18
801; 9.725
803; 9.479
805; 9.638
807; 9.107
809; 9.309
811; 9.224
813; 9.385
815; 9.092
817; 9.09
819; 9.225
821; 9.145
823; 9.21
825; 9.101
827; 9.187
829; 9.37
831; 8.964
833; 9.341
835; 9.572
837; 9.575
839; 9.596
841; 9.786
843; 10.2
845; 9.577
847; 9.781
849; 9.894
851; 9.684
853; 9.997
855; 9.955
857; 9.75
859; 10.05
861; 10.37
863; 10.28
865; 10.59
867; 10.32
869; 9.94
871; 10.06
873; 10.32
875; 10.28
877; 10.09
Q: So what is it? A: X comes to 2.0 yr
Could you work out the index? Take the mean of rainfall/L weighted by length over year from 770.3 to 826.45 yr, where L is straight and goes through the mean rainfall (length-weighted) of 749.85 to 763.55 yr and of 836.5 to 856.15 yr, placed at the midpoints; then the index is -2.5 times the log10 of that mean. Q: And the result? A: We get 0.035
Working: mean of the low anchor 9.08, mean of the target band 9.12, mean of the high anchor 9.81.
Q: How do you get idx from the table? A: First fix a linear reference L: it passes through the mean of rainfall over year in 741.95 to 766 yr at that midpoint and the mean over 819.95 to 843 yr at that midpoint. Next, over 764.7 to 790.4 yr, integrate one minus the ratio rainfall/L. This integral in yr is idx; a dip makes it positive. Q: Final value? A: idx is 2.0 yr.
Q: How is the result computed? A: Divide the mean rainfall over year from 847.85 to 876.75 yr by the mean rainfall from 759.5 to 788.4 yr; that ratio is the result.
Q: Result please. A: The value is 1.19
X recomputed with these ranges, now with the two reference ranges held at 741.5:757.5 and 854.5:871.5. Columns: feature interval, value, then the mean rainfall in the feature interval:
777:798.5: 1.2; 9.12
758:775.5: 2.1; 8.39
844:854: 0.3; 9.79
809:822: 0.8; 9.2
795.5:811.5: 0.2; 9.62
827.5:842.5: 0.7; 9.47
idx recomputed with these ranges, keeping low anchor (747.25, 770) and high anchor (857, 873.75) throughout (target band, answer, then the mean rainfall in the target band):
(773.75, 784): 0.5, 8.7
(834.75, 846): 0.2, 9.73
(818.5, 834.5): 0.9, 9.2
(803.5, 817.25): 0.3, 9.28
